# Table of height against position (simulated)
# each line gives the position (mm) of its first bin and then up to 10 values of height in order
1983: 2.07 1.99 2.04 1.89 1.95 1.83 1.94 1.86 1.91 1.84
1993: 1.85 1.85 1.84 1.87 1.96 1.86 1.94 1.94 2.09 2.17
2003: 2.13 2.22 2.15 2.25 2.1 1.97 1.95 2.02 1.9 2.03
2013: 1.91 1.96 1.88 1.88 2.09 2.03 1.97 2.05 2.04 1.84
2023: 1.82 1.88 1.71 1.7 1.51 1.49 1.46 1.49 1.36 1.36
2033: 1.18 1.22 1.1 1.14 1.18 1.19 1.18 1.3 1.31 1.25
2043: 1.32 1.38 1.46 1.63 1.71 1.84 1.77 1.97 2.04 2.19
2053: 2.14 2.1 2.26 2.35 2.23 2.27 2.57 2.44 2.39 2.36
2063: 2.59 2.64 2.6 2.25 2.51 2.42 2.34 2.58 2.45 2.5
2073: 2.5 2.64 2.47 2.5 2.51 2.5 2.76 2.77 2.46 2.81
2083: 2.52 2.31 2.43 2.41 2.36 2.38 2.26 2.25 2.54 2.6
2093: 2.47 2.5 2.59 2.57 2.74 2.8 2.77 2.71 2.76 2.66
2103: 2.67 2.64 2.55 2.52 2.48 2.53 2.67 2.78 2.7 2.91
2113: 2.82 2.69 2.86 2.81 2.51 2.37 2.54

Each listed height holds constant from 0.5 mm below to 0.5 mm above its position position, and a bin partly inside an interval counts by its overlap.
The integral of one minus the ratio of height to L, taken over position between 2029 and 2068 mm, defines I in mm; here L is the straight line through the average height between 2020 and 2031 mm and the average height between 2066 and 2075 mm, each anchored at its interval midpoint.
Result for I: 5.6 mm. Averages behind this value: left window 1.7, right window 2.48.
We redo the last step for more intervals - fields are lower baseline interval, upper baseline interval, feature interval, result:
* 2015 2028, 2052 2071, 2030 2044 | 5.51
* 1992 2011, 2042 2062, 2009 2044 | 6.76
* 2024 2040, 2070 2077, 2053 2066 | -1.57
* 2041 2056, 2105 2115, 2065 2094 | -3.26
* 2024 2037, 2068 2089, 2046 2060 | -1.31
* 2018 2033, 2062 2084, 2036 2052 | 4.07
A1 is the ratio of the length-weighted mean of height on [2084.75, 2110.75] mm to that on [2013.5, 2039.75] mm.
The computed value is 1.6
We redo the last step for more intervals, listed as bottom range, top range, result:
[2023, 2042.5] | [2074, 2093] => 1.81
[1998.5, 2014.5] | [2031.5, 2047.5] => 0.64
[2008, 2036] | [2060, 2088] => 1.45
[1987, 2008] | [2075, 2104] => 1.29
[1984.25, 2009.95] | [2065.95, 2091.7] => 1.26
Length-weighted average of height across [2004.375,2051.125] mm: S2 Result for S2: 1.68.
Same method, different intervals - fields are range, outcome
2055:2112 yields 2.53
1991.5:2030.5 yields 1.91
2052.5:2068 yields 2.38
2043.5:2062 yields 2.05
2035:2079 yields 2.07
